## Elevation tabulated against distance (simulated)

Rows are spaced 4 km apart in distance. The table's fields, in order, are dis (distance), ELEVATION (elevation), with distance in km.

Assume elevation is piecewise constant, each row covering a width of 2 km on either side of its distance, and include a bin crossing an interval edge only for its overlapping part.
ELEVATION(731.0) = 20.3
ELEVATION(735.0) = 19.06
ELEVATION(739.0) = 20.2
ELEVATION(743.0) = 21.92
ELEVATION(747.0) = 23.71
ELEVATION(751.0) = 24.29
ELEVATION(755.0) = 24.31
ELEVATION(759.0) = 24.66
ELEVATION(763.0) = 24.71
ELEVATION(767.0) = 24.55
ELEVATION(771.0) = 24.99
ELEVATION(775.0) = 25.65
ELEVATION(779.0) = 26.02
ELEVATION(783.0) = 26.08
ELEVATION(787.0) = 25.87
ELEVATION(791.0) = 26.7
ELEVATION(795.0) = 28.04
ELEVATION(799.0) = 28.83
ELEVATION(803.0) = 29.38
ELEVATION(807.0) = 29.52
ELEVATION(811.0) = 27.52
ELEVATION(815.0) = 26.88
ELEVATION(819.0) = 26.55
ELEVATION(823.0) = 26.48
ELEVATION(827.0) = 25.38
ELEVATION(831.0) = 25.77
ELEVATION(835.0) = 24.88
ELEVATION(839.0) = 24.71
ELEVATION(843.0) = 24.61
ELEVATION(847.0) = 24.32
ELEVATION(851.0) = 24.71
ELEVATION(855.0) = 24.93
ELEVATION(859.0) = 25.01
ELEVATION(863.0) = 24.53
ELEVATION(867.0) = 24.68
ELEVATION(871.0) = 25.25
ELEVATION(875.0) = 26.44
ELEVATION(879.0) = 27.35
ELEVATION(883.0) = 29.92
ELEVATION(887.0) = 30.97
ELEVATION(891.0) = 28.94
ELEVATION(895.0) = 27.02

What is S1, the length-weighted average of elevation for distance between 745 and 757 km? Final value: 24.1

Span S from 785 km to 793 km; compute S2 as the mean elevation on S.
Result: 26.3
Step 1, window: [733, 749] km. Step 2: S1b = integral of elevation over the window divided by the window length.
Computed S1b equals 21.2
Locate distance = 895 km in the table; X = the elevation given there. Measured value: 27.02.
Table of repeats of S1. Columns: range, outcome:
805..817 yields 28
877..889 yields 29.4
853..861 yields 25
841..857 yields 24.6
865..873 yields 25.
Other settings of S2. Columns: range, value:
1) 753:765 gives 24.6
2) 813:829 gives 26.3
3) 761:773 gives 24.8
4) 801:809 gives 29.4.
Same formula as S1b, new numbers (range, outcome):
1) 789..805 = 28.2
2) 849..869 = 24.8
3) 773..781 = 25.8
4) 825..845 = 25.1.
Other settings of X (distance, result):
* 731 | 20.3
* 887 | 30.97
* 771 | 24.99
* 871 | 25.25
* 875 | 26.44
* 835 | 24.88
